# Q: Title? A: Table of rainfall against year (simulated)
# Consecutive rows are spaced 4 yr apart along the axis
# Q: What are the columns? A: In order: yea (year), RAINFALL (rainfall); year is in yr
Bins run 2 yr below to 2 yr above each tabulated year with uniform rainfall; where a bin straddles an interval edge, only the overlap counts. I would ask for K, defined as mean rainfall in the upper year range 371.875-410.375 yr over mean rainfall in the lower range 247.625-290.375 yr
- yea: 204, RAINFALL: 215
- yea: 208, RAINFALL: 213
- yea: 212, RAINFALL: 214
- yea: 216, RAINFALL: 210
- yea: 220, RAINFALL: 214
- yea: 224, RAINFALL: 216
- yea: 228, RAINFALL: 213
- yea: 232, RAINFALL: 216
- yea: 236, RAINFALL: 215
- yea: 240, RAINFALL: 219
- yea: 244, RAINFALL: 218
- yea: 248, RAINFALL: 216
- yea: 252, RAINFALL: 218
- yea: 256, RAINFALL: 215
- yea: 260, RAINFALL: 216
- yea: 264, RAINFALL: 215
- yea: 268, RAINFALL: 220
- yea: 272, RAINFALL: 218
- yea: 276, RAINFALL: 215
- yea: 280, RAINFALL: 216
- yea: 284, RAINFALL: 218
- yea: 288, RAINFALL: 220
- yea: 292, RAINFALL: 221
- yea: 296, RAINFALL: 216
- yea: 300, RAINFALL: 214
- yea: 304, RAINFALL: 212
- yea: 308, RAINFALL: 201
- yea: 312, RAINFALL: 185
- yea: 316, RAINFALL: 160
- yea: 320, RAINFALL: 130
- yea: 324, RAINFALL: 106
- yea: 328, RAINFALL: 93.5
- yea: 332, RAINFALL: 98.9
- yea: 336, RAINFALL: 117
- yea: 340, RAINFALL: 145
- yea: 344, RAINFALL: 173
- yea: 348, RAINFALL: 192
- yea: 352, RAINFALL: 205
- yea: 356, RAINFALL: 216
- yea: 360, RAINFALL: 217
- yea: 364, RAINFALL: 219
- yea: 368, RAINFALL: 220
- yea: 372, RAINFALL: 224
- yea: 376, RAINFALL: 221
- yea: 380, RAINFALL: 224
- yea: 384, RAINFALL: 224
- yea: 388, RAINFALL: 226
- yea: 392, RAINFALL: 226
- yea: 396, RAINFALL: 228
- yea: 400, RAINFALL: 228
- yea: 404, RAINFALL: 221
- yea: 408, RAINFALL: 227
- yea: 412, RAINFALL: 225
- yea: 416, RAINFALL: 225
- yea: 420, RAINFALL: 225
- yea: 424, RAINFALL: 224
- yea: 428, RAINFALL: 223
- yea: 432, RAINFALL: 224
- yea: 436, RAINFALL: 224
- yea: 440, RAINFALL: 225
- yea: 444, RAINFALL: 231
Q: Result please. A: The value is 1.04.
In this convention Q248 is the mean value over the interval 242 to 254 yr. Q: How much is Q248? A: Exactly 217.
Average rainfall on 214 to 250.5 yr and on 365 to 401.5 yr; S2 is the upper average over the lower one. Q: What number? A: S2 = 1.0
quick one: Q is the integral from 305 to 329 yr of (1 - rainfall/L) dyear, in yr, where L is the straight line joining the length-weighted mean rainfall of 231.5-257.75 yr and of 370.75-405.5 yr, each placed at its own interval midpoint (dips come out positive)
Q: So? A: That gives 7.59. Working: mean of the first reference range 217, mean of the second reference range 225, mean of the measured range 151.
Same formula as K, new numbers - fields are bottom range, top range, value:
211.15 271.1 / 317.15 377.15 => 0.79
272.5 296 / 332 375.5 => 0.87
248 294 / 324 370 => 0.78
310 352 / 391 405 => 1.58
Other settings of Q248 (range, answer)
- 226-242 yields 216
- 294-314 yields 206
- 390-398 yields 227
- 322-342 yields 112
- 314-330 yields 122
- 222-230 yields 214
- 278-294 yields 219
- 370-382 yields 223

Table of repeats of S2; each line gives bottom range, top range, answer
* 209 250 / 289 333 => 0.79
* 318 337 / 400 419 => 2.07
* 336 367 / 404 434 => 1.18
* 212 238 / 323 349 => 0.61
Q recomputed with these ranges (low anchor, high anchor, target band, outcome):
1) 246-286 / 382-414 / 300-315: 1.4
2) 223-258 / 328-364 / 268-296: -2.9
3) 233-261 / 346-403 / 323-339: 8.2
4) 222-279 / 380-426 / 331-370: 7.0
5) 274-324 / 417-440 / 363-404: -1.8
